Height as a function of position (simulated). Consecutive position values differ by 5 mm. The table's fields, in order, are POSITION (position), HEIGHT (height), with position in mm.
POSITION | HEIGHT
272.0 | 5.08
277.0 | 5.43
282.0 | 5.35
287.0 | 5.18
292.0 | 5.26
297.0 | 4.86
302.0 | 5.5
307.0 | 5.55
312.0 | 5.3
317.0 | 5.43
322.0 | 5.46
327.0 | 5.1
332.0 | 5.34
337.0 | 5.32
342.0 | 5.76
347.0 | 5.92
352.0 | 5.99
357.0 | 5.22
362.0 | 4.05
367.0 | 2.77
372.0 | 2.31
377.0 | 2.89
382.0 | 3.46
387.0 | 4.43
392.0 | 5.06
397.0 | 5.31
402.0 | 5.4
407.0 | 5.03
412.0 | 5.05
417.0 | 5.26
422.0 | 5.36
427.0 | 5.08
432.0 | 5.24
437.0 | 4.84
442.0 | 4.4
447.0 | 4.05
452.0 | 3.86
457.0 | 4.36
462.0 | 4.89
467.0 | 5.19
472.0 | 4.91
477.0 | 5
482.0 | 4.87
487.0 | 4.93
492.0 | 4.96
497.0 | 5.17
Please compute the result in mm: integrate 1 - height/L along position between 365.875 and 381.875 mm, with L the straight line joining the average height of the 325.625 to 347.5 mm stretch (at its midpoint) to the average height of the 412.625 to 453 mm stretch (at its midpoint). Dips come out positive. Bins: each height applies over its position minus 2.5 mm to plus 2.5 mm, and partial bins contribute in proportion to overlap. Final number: 7.5 mm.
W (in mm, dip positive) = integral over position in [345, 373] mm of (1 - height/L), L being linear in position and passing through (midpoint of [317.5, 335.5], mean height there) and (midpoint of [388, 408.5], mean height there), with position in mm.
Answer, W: 4.20 mm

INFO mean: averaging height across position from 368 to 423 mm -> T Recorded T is 4.43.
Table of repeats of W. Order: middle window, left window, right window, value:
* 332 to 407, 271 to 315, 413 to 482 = 6.67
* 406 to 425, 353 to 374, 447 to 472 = -4.43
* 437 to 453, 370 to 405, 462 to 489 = 1.52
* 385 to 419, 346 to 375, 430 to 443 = -3.63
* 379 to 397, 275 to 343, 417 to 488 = 2.22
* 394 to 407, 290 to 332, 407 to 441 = -0.35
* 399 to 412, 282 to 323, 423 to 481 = -0.73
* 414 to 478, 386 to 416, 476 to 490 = 2.56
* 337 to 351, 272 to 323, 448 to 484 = -1.68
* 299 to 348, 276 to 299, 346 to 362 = -1.09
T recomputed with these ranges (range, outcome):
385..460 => 4.85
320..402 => 4.67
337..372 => 4.79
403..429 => 5.17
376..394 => 4.02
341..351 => 5.87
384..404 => 5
